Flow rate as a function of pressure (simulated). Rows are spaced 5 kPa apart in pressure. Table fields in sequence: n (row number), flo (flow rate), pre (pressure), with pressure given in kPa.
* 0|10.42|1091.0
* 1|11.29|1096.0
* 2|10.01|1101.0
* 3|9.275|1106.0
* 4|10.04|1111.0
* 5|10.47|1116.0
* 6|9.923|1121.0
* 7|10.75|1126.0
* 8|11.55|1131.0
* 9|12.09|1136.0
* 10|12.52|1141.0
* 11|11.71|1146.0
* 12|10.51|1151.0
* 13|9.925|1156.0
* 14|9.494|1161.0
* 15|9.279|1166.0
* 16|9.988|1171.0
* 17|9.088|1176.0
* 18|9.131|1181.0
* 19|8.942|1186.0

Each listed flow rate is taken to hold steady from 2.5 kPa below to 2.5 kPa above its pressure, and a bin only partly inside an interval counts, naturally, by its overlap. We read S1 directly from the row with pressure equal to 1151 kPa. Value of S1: 10.51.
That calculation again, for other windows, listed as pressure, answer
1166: 9.279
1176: 9.088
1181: 9.131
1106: 9.275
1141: 12.52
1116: 10.47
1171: 9.988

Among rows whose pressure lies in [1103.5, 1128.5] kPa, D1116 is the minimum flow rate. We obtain 9.275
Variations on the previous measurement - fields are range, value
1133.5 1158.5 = 9.925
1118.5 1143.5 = 9.923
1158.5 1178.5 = 9.088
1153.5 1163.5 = 9.494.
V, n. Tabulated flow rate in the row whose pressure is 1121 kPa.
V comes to 9.923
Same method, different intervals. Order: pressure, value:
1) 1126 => 10.75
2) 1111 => 10.04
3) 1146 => 11.71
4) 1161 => 9.494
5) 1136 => 12.09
